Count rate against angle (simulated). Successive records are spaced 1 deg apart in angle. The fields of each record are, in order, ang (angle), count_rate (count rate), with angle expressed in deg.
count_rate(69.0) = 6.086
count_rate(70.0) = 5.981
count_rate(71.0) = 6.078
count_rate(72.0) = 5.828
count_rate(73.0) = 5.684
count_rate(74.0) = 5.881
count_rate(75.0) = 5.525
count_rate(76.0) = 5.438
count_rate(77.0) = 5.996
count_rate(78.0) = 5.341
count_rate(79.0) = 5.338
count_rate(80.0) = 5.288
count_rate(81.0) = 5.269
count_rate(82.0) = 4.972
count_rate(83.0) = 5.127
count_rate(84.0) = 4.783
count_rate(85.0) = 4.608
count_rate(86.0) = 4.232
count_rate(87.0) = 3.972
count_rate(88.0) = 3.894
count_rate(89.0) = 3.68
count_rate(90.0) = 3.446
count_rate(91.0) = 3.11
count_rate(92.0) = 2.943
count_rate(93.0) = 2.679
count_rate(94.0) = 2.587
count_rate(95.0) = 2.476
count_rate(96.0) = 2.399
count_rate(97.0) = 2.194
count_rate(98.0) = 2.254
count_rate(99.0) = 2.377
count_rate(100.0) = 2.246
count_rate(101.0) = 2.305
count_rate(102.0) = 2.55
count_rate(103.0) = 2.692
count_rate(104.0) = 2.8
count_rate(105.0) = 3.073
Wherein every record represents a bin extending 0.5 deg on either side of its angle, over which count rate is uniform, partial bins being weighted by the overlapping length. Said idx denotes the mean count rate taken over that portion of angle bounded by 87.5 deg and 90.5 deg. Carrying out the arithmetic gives 3.67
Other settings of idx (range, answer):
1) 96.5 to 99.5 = 2.27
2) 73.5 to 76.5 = 5.61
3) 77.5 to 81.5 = 5.31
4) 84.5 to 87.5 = 4.27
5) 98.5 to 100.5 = 2.31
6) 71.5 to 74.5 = 5.8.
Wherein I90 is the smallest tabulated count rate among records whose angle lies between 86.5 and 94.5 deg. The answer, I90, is 2.587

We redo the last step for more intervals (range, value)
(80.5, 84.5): 4.783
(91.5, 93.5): 2.679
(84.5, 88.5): 3.894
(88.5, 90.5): 3.446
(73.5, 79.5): 5.338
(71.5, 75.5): 5.525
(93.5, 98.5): 2.194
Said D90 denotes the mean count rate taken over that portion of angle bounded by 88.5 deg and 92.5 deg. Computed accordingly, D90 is 3.29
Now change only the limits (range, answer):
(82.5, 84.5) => 4.96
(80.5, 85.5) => 4.95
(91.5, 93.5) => 2.81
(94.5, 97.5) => 2.36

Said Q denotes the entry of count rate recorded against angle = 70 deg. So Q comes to 5.981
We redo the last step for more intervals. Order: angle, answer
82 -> 4.972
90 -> 3.446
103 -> 2.692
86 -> 4.232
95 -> 2.476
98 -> 2.254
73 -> 5.684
